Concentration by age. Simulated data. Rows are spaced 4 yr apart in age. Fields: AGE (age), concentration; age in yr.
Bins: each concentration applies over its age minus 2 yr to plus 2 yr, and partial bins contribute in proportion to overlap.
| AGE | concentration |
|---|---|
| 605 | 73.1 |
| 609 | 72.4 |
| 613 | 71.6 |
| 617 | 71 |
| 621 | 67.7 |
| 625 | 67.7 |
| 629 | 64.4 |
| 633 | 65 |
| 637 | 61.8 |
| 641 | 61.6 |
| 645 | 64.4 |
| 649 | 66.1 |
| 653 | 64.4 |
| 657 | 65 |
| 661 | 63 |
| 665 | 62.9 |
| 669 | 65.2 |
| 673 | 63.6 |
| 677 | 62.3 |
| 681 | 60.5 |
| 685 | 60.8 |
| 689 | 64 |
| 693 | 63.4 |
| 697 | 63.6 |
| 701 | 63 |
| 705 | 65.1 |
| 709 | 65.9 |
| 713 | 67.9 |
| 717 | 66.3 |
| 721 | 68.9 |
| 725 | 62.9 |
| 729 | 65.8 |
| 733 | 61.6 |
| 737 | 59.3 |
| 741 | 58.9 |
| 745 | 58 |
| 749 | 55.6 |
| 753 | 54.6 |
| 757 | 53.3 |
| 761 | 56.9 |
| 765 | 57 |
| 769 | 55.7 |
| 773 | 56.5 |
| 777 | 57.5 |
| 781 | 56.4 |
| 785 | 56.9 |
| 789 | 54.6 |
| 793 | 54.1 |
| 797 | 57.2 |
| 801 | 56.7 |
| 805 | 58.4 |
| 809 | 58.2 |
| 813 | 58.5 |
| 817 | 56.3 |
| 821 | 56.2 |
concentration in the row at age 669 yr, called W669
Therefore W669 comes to 65.2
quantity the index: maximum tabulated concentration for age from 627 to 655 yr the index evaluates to 66.1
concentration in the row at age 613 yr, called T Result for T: 71.6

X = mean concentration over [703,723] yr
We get 66.8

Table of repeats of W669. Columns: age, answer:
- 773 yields 56.5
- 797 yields 57.2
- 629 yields 64.4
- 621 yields 67.7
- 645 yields 64.4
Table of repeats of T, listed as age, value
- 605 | 73.1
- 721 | 68.9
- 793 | 54.1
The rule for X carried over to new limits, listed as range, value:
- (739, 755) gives 56.8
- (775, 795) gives 55.9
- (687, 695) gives 63.7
